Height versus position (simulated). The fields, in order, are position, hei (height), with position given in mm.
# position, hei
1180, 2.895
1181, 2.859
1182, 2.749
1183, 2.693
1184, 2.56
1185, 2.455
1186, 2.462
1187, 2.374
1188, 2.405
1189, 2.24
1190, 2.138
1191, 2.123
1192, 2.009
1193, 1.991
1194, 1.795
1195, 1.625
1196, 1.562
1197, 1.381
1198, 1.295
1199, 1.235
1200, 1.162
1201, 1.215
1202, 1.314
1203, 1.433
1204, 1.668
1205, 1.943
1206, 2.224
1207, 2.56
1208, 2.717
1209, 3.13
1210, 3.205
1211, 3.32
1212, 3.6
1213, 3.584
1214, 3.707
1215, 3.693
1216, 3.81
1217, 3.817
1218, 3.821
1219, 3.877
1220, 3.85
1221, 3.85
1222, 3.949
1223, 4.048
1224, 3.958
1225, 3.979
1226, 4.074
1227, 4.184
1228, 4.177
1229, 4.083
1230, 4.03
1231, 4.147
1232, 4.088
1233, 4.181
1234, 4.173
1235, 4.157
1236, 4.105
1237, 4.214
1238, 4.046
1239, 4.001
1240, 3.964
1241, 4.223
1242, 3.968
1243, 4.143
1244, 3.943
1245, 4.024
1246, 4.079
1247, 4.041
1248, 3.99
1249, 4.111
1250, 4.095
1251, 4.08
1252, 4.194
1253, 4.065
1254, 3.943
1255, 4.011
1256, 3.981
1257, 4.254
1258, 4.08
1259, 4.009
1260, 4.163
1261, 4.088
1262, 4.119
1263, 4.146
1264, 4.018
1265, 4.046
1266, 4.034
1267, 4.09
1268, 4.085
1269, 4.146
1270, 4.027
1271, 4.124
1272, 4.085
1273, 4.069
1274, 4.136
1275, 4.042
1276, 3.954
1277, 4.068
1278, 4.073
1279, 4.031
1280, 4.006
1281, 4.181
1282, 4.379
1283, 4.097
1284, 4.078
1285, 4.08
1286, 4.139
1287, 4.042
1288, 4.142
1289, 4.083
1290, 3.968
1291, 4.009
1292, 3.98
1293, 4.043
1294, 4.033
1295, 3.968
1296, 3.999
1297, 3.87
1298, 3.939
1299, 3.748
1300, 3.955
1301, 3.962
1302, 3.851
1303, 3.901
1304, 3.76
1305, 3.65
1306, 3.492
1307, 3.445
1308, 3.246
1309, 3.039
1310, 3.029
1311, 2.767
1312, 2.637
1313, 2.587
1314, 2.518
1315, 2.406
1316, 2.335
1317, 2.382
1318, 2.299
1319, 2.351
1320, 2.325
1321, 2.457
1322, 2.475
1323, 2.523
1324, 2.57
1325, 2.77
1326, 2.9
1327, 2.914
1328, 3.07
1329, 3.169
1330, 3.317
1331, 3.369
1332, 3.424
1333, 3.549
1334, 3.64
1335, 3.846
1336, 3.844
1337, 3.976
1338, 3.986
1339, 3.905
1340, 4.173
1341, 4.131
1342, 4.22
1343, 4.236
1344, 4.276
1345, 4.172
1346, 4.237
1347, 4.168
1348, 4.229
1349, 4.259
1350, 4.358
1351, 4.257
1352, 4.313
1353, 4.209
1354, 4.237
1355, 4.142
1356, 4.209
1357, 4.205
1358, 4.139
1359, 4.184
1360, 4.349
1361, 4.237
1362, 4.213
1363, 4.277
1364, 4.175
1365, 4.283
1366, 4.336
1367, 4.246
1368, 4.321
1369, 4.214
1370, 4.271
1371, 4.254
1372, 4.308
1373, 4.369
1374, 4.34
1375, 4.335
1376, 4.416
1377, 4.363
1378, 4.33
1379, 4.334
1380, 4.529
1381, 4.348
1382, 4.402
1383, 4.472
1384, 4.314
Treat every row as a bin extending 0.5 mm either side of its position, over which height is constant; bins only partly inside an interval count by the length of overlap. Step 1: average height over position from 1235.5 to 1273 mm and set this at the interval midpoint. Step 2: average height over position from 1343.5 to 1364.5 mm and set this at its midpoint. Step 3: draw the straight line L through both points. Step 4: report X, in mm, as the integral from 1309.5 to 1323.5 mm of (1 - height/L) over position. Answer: 5.6 mm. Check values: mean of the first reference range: 4.07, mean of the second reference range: 4.23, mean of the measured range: 2.51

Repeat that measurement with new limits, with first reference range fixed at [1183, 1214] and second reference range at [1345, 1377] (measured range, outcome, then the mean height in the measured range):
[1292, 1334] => 5.07 mm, 3.19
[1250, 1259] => -3.62 mm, 4.07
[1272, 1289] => -4.52 mm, 4.09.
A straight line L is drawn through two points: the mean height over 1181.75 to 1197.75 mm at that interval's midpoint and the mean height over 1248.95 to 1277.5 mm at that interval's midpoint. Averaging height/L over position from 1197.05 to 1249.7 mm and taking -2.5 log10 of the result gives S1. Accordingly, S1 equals -0.124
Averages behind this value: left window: 2.14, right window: 4.08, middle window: 3.45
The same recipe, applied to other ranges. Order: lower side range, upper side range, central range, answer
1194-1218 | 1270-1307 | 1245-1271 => -0.196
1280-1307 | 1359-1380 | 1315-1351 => 0.209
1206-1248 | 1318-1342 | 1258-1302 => -0.147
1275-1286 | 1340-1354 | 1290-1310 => 0.100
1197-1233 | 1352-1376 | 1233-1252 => -0.212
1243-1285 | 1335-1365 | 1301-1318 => 0.323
